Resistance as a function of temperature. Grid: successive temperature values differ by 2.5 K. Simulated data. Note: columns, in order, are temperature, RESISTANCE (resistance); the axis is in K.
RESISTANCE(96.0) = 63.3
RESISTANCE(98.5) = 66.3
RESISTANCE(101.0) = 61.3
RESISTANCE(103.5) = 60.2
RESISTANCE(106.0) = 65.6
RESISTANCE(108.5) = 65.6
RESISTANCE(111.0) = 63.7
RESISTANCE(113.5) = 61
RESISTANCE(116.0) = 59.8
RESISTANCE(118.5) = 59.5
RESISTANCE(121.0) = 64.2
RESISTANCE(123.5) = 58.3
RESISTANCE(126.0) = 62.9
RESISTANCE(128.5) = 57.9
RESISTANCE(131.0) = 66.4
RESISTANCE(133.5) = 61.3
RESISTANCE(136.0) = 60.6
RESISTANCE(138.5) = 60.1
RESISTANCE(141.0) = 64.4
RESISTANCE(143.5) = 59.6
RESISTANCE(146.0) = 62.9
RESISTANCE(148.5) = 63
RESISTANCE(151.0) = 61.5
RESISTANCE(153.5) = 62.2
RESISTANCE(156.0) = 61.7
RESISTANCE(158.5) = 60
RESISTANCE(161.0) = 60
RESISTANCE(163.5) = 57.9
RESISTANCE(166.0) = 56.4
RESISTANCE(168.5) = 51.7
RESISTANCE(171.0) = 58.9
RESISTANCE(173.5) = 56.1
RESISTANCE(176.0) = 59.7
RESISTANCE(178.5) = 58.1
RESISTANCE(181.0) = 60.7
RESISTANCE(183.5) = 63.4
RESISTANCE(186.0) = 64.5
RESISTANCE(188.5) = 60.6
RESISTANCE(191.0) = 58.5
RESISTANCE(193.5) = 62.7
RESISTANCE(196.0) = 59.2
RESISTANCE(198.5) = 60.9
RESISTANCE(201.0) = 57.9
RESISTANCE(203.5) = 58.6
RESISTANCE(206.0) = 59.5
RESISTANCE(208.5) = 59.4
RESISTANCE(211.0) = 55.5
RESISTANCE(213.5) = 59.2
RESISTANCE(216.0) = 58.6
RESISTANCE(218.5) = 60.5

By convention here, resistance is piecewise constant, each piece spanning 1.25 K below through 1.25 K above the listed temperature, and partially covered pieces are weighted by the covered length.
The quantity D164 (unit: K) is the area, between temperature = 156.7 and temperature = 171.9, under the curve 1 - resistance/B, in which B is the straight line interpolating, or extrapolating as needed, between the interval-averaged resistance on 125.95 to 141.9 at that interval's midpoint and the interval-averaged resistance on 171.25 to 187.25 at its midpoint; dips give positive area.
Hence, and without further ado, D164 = 0.8 K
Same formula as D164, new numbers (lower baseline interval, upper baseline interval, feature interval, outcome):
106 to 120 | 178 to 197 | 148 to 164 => 0.17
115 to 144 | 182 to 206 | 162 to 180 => 1.13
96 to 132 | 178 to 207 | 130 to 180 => 1.03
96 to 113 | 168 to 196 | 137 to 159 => -0.11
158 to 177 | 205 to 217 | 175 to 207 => -1.31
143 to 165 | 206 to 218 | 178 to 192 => -0.36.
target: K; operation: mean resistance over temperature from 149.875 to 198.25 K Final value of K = 59.7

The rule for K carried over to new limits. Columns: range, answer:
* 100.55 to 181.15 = 60.7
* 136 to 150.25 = 61.9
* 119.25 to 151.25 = 61.8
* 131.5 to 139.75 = 61.2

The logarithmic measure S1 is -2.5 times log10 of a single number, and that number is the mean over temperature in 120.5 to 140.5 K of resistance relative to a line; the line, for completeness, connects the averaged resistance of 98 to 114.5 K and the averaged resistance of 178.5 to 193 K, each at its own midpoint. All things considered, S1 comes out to 0.02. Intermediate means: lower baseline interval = 63.3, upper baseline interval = 61.3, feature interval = 61.5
